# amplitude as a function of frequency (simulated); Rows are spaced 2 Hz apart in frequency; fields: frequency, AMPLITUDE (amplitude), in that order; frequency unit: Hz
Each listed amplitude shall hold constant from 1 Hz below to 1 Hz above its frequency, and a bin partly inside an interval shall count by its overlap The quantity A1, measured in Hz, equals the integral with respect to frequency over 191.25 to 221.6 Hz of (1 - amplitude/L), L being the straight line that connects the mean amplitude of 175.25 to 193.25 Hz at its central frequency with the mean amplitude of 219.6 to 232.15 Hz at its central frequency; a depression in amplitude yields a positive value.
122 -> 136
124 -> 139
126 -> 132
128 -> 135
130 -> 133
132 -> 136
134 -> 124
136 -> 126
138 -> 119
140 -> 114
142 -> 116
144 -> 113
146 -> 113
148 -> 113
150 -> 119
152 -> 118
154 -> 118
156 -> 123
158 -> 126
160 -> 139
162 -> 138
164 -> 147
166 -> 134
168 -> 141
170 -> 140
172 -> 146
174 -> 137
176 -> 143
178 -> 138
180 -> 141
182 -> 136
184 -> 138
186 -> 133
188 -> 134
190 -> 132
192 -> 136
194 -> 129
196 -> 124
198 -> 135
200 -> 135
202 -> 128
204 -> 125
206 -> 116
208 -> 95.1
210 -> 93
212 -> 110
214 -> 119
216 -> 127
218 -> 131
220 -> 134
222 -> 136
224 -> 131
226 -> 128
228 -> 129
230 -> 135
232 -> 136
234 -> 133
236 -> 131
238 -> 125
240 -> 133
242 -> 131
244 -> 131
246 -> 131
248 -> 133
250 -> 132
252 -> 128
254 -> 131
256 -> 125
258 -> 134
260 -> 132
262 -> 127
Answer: 2.65 Hz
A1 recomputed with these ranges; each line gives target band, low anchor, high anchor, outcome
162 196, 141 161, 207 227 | -4.9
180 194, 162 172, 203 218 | -0.7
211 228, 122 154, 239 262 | 0.2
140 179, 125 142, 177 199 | 0.4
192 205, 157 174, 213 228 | 0.3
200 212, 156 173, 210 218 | 0.7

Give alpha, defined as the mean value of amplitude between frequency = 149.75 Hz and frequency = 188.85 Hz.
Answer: 135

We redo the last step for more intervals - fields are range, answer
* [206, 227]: 120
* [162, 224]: 131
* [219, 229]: 132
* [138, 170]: 125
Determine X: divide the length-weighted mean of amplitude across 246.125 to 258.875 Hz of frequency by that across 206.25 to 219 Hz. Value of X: 1.16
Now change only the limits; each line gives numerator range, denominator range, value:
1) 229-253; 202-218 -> 1.15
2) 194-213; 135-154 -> 1.01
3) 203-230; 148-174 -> 0.92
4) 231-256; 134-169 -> 1.05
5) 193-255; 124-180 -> 0.98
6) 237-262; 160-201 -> 0.95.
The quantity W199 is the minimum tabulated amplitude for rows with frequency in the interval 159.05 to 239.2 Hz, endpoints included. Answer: 93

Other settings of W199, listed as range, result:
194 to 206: 116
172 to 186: 133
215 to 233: 127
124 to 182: 113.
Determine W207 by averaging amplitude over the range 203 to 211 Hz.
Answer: 107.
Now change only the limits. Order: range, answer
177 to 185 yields 138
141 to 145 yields 114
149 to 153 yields 118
